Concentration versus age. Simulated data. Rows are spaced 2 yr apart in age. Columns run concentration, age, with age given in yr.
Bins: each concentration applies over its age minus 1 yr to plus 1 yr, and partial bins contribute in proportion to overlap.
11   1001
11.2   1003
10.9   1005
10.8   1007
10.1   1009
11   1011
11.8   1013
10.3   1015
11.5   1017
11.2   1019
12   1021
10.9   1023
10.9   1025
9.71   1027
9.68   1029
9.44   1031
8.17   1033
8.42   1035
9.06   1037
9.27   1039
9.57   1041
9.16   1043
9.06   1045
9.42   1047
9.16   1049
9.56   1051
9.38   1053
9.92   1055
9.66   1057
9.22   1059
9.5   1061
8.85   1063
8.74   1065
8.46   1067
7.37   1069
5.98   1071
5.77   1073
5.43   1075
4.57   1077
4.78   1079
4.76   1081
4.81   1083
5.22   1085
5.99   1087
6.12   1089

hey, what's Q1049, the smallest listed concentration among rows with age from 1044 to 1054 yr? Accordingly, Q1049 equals 9.06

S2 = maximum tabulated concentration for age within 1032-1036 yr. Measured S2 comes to 8.42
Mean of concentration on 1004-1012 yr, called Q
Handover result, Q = 10.7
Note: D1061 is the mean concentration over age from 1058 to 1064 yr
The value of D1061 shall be 9.19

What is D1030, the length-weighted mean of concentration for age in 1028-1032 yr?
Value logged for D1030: 9.56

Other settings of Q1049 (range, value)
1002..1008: 10.8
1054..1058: 9.66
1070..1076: 5.43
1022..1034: 8.17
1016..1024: 10.9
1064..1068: 8.46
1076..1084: 4.57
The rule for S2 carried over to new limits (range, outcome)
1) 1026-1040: 9.71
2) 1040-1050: 9.57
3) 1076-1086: 5.22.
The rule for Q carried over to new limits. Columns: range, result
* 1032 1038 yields 8.55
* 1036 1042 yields 9.3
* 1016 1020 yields 11.3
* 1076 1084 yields 4.73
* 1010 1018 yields 11.2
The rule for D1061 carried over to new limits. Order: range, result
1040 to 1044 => 9.37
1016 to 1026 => 11.3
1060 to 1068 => 8.89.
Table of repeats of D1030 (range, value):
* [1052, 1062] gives 9.54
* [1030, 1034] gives 8.8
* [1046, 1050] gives 9.29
